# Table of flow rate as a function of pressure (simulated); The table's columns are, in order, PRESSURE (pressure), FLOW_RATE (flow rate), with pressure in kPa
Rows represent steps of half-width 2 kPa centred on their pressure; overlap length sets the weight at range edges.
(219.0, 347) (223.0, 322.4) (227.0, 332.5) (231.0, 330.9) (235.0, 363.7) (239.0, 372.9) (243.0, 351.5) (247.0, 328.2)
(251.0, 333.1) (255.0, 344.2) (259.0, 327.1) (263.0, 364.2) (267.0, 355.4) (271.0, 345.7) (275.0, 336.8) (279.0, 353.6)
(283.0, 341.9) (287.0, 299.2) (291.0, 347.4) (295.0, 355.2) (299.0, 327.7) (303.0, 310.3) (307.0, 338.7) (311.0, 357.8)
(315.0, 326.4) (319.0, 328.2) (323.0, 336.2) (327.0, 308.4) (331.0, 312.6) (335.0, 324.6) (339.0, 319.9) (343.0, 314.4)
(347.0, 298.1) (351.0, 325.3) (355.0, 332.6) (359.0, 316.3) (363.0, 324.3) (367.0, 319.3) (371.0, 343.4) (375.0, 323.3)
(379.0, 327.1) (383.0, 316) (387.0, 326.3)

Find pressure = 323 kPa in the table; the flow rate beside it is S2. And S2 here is 336.2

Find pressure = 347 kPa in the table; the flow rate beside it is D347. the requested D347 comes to 298.1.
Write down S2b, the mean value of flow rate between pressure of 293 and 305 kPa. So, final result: 331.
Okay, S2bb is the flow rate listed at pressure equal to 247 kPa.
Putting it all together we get 328.2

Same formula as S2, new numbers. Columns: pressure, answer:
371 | 343.4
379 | 327.1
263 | 364.2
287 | 299.2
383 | 316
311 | 357.8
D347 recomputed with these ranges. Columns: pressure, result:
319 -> 328.2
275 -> 336.8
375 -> 323.3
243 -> 351.5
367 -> 319.3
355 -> 332.6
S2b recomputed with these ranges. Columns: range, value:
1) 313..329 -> 325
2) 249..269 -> 345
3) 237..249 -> 351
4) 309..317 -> 342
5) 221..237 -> 337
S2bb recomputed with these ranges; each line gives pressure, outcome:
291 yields 347.4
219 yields 347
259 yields 327.1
